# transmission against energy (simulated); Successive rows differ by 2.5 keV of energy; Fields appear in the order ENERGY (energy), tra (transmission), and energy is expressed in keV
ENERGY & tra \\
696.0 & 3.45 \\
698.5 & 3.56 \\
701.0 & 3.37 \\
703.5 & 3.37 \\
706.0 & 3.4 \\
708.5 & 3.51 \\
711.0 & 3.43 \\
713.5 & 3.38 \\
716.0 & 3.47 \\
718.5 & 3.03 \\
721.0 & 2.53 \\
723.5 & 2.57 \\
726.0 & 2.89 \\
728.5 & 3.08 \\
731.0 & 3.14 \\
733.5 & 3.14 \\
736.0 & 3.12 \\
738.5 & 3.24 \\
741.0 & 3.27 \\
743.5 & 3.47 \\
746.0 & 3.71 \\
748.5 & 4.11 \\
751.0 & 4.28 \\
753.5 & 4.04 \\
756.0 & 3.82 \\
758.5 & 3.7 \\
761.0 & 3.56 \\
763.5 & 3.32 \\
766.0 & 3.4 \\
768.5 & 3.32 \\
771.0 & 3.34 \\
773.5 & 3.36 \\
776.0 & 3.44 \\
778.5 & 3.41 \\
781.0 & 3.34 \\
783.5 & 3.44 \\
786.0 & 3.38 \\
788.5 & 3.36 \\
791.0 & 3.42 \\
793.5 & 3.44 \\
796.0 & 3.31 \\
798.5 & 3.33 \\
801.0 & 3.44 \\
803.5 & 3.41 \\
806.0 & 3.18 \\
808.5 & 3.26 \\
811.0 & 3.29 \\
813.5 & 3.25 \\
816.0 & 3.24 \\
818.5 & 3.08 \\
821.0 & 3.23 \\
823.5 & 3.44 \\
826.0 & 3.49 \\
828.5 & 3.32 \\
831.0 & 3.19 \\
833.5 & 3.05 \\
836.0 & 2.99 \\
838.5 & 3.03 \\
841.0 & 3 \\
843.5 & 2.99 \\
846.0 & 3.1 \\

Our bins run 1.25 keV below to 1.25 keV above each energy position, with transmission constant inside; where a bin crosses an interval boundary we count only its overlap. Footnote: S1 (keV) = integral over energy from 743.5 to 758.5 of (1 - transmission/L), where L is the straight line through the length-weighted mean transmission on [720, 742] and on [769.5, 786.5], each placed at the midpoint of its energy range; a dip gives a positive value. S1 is -3.6 keV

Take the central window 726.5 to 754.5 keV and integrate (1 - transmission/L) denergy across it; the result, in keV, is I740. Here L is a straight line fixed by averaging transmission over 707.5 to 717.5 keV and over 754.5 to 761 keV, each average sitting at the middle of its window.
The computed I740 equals 1.1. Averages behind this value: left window 3.44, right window 3.73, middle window 3.49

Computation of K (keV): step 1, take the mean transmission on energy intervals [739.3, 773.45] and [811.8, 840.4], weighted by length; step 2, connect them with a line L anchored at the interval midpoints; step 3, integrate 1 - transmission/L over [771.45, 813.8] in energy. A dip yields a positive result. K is 0.6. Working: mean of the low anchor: 3.63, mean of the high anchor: 3.21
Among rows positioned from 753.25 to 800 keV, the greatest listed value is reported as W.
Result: 4.04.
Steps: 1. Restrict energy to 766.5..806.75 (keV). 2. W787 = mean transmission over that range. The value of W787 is 3.37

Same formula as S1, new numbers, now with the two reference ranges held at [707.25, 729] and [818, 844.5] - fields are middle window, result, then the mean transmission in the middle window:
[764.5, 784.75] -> -1.6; 3.38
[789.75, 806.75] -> -1.2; 3.37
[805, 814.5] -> -0.3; 3.25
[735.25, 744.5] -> -0.5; 3.28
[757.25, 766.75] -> -1.1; 3.5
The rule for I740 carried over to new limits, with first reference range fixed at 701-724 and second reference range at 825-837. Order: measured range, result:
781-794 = -0.8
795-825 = -0.8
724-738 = 0.7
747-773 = -3.8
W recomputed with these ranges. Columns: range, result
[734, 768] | 4.28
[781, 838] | 3.49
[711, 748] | 3.71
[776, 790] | 3.44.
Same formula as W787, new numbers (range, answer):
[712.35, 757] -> 3.35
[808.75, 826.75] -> 3.28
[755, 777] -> 3.47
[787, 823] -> 3.31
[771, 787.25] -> 3.39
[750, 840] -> 3.38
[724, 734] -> 3.02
